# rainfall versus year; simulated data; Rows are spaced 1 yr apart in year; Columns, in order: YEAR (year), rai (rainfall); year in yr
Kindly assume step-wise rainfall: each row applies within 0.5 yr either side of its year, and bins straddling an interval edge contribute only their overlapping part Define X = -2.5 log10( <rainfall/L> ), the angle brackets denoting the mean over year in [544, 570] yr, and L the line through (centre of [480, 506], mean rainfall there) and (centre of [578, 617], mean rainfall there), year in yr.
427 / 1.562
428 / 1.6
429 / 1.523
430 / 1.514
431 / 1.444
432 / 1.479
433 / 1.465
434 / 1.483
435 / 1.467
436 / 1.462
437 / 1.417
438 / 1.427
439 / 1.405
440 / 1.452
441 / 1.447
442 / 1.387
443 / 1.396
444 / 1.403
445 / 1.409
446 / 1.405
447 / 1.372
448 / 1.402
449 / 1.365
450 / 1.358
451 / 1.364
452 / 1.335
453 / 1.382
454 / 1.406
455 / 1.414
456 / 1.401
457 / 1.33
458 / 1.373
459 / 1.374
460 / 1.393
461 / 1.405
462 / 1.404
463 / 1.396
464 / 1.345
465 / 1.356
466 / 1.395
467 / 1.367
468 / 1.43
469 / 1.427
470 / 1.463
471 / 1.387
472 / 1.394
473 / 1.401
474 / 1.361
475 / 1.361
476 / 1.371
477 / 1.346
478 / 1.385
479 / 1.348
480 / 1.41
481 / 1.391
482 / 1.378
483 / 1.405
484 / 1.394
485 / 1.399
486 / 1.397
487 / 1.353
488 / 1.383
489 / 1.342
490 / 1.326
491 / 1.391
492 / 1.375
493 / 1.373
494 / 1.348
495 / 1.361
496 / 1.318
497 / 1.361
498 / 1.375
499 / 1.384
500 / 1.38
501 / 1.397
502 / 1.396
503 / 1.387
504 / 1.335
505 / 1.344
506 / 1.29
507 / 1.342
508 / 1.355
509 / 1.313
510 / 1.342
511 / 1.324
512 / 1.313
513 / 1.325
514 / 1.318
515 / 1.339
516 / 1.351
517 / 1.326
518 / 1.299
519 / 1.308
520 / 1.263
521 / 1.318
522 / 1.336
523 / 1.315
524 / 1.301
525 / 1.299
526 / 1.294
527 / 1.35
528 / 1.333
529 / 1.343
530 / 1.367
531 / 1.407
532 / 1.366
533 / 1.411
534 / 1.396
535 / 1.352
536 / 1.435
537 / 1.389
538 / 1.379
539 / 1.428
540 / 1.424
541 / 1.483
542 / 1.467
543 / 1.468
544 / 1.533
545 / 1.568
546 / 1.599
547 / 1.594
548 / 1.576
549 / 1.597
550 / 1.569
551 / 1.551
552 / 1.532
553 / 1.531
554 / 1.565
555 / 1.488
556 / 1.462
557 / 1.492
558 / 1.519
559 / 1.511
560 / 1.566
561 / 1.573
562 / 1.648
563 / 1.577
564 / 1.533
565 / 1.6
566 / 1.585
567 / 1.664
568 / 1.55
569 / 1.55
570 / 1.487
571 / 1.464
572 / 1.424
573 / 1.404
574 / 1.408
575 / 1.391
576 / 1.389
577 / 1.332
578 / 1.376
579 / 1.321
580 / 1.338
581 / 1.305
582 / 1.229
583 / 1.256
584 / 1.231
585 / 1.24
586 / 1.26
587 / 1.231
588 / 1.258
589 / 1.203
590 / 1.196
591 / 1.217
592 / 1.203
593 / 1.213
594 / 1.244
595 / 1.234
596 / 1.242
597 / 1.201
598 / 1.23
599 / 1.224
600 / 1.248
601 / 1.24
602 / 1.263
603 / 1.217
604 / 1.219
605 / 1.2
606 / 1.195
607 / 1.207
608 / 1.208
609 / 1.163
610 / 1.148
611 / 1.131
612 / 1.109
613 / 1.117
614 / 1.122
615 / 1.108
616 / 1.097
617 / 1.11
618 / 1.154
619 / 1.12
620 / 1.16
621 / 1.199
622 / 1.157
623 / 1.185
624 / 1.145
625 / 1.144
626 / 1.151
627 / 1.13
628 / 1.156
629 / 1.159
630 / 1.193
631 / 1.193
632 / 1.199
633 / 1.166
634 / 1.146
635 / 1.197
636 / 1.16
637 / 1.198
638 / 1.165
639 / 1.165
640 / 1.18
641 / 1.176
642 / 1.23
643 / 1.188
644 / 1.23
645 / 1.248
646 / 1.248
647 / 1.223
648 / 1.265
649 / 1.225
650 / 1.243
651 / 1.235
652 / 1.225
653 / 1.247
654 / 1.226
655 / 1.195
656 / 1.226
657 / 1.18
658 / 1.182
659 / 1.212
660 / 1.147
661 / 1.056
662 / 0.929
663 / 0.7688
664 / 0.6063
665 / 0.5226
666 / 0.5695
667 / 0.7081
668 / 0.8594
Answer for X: -0.22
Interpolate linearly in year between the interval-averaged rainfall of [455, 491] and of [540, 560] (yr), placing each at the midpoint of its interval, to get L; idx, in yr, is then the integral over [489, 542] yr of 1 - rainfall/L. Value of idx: 4.0 yr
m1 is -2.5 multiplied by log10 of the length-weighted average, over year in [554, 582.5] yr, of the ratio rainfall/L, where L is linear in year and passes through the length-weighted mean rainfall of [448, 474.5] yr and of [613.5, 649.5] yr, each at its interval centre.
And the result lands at -0.175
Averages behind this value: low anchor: 1.39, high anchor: 1.17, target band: 1.47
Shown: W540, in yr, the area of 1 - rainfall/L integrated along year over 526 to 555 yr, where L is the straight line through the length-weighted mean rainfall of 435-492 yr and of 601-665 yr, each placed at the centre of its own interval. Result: -4.0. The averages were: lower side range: 1.39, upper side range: 1.16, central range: 1.46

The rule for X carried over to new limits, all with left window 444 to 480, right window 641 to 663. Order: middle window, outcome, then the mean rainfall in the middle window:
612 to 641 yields 0.05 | 1.16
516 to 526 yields 0.01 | 1.31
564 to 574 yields -0.19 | 1.52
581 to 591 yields 0.02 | 1.24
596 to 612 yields 0.03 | 1.2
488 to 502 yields -0.01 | 1.37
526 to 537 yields -0.05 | 1.37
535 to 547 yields -0.13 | 1.47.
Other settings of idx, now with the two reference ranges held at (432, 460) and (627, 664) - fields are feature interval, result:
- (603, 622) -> 0.83 yr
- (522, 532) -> -0.21 yr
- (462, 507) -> -0.54 yr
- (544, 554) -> -2.21 yr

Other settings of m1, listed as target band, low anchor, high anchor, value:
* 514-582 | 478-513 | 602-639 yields -0.13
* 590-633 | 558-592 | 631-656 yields 0.10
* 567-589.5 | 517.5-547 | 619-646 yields -0.05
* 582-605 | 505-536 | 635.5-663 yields 0.02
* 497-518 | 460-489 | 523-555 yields 0.06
